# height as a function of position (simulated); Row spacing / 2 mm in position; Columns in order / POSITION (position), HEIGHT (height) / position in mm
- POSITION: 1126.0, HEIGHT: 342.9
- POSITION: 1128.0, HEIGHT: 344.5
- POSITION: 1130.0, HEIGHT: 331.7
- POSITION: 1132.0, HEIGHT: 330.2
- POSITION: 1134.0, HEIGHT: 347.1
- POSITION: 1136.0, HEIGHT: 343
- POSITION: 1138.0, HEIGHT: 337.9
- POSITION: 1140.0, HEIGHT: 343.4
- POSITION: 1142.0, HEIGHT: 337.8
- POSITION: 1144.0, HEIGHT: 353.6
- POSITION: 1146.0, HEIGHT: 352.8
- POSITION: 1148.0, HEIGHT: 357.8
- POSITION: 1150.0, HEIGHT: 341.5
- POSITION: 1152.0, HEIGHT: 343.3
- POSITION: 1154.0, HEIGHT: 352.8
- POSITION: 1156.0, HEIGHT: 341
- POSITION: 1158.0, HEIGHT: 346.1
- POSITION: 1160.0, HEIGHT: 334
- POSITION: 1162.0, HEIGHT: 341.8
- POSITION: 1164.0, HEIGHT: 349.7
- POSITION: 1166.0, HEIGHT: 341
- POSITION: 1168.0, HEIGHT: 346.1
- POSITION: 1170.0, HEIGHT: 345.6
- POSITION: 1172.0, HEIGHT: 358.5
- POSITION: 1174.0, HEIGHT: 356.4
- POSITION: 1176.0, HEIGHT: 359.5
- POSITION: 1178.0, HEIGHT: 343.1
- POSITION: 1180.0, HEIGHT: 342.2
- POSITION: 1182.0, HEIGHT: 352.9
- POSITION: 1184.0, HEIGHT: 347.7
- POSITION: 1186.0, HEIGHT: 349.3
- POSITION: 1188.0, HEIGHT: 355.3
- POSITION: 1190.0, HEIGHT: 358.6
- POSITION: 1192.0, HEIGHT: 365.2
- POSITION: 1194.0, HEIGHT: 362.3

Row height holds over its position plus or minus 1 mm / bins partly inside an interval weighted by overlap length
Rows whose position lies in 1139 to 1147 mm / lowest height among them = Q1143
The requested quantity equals 337.8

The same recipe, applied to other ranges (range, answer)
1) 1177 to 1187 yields 342.2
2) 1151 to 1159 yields 341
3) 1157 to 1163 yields 334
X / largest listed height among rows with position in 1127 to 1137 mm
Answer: 347.1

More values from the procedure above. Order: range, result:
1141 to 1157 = 357.8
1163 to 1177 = 359.5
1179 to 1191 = 358.6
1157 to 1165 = 349.7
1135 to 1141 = 343.4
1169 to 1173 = 358.5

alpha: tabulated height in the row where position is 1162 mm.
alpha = 341.8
